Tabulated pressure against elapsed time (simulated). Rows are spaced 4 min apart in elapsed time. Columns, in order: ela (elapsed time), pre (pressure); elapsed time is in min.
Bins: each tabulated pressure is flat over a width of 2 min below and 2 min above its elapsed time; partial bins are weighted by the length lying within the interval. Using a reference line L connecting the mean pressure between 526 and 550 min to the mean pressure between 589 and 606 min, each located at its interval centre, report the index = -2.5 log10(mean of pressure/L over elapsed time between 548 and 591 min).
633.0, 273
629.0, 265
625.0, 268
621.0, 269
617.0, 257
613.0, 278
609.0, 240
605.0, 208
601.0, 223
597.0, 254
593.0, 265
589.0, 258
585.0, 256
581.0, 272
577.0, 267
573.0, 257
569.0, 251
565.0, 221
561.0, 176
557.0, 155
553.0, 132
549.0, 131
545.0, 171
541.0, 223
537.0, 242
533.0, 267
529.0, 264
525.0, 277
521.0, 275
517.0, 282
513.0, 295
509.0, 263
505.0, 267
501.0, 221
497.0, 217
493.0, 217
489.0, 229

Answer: 0.07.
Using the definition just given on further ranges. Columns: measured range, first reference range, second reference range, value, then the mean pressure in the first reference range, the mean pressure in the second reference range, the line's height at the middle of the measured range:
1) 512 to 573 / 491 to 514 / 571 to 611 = 0.11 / 245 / 250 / 247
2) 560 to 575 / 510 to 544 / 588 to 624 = 0.12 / 263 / 250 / 256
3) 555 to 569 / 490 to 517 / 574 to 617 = 0.28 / 249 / 252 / 251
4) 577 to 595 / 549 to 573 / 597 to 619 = -0.21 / 188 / 242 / 217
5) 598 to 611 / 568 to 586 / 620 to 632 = 0.17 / 261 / 268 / 265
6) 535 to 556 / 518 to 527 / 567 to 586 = 0.45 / 277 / 261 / 270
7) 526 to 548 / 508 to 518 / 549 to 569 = -0.02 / 282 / 175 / 226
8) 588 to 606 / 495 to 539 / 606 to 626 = 0.07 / 261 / 259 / 260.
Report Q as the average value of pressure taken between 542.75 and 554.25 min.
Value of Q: 147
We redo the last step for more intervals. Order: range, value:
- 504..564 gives 227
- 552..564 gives 162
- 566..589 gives 259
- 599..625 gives 248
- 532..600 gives 223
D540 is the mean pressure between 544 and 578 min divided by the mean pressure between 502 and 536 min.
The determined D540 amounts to 0.72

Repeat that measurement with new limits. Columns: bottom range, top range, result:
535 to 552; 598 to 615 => 1.27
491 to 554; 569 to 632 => 1.09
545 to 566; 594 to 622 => 1.53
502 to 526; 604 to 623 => 0.92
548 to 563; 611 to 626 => 1.79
